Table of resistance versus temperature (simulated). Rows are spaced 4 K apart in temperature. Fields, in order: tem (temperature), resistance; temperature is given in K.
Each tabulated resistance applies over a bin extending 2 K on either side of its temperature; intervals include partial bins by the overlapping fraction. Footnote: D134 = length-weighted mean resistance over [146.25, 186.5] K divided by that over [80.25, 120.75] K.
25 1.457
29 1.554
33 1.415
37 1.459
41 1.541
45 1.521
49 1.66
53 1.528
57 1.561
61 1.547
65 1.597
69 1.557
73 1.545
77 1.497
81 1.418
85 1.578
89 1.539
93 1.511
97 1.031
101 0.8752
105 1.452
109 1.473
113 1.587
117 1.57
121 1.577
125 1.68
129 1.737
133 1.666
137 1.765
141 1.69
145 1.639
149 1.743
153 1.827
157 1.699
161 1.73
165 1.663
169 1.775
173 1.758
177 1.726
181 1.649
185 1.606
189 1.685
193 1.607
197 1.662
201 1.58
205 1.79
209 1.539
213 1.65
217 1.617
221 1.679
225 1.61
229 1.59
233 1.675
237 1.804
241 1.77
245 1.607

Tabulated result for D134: 1.2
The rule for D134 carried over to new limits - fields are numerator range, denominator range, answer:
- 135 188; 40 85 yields 1.11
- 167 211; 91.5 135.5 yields 1.14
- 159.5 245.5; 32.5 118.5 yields 1.13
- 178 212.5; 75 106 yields 1.21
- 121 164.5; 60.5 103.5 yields 1.20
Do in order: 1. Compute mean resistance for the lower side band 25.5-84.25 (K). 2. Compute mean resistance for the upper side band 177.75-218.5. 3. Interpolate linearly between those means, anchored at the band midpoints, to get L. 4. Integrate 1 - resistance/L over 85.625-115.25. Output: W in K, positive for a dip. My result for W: 3.77 K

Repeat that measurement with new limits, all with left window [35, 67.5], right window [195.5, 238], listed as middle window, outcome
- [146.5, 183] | -2.5 K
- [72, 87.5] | 0.6 K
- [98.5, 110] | 2.5 K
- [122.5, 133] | -0.6 K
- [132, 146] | -0.8 K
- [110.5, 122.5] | 0.1 K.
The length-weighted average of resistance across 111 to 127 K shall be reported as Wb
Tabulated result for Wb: 1.6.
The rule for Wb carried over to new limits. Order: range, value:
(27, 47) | 1.5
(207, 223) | 1.62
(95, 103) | 0.953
